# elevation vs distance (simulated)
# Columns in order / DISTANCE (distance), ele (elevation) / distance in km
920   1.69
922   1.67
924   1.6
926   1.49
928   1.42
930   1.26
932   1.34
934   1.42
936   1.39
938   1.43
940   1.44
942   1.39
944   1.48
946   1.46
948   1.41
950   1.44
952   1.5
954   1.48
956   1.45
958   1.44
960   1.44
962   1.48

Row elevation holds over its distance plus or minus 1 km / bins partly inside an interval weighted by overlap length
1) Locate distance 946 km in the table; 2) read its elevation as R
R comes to 1.46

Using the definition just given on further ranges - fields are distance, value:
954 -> 1.48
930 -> 1.26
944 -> 1.48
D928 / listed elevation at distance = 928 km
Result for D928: 1.42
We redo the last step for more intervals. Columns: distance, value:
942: 1.39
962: 1.48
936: 1.39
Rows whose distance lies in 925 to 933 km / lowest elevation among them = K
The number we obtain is 1.26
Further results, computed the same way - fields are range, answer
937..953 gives 1.39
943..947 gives 1.46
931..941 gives 1.34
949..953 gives 1.44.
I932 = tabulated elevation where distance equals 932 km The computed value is 1.34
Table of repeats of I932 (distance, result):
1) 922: 1.67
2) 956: 1.45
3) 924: 1.6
